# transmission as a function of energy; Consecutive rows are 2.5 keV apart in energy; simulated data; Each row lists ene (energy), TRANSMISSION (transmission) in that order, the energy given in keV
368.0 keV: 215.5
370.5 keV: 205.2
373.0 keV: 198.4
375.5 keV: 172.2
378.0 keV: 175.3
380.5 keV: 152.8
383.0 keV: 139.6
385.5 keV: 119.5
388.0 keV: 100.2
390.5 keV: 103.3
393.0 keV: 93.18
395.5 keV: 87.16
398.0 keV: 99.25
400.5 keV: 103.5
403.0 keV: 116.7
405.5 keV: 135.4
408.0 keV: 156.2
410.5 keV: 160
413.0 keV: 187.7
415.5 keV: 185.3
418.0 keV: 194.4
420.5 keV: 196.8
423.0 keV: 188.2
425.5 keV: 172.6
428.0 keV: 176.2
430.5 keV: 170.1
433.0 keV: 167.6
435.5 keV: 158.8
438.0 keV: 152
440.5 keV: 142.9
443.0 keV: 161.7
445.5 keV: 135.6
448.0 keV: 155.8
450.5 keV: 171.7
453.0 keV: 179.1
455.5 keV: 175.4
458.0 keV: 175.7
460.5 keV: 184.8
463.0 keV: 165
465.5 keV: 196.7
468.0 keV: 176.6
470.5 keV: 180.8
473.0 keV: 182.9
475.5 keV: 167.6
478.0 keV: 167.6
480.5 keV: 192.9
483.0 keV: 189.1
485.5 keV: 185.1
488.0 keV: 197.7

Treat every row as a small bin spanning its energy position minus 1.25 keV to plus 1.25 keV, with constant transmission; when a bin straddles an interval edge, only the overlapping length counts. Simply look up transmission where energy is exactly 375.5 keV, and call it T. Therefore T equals 172.2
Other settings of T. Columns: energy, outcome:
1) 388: 100.2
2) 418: 194.4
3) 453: 179.1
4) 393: 93.18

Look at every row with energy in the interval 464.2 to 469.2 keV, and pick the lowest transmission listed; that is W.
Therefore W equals 176.6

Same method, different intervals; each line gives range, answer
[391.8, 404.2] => 87.16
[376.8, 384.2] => 139.6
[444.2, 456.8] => 135.6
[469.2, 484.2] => 167.6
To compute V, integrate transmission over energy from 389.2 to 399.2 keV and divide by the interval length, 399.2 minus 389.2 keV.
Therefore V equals 95.7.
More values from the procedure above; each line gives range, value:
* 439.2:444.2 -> 152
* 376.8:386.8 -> 146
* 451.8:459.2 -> 177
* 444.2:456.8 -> 164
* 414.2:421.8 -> 192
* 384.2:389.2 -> 110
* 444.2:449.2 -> 146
